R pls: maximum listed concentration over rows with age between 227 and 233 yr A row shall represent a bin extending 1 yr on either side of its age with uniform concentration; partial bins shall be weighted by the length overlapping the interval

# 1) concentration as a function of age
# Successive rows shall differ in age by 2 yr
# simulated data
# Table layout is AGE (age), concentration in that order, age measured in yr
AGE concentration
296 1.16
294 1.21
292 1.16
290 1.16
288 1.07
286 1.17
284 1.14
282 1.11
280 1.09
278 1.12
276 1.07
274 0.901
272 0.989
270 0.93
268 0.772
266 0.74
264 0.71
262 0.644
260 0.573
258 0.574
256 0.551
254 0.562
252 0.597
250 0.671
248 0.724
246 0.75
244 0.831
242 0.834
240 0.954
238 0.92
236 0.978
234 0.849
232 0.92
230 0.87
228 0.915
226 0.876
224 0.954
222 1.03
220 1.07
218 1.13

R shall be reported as 0.92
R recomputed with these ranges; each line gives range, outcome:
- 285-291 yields 1.17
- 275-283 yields 1.12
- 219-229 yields 1.07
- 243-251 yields 0.831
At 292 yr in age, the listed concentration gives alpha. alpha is 1.16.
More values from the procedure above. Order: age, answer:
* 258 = 0.574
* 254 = 0.562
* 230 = 0.87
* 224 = 0.954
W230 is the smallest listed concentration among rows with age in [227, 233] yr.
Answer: 0.87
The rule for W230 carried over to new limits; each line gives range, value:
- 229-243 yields 0.834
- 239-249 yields 0.724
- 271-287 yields 0.901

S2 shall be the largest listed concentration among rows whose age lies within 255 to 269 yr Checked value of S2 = 0.772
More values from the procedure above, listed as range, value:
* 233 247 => 0.978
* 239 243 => 0.954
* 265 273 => 0.989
